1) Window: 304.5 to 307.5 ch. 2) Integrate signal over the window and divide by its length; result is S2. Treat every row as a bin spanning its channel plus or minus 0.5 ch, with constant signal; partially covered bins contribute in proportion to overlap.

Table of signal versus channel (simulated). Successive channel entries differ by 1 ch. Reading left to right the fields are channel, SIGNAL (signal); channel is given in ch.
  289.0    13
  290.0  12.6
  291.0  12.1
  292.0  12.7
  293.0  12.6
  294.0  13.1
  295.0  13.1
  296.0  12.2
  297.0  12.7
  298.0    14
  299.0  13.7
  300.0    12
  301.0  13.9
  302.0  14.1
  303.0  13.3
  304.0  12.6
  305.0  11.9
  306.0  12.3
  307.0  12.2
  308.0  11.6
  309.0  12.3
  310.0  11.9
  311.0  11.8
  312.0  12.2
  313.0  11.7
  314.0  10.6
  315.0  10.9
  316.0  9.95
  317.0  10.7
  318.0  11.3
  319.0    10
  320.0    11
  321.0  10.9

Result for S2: 12.1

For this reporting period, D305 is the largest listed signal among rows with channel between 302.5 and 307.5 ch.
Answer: 13.3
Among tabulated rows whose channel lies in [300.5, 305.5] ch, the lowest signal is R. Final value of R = 11.9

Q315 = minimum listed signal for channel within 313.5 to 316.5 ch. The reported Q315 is 9.95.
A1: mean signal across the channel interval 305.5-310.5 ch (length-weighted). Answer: 12.1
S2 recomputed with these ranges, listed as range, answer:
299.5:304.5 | 13.2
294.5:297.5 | 12.7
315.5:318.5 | 10.7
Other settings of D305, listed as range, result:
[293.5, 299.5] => 14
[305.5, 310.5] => 12.3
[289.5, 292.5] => 12.7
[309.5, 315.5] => 12.2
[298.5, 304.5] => 14.1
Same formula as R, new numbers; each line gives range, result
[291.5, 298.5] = 12.2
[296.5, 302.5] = 12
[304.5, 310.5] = 11.6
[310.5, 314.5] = 10.6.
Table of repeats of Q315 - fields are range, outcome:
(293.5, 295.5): 13.1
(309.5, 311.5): 11.8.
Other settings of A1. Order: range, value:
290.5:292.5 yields 12.4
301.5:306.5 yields 12.8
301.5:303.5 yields 13.7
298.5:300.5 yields 12.8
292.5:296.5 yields 12.8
